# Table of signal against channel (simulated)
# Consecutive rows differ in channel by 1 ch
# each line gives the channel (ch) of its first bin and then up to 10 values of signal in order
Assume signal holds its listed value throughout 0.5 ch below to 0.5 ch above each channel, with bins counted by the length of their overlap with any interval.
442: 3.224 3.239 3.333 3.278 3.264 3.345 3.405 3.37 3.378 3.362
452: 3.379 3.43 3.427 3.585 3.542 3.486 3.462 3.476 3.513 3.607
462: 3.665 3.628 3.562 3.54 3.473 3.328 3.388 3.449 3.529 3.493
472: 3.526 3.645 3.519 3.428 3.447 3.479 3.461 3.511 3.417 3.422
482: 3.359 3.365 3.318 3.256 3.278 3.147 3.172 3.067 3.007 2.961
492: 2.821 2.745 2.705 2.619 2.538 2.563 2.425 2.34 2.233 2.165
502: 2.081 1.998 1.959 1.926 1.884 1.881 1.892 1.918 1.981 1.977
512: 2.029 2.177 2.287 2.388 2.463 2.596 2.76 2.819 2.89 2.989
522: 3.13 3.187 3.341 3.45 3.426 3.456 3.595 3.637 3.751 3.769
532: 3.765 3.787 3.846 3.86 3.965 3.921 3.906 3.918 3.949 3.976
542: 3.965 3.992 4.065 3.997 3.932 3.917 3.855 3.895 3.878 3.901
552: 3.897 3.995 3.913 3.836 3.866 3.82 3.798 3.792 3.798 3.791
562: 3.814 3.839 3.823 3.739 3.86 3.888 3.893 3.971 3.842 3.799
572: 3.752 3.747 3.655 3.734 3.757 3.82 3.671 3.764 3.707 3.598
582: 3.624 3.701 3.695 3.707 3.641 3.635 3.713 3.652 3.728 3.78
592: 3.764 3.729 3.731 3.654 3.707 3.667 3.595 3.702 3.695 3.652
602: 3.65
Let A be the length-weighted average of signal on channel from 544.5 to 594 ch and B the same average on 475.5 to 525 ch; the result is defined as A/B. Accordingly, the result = 1.40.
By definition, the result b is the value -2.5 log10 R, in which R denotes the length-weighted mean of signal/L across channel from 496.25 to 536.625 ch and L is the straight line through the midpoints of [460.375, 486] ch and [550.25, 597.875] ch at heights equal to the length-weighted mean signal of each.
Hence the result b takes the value 0.29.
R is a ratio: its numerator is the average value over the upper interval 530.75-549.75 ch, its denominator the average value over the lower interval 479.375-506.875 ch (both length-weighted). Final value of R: 1.44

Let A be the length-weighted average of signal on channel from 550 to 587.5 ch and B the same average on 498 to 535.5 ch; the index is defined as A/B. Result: 1.38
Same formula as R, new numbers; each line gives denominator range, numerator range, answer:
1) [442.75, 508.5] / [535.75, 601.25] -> 1.22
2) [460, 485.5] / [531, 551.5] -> 1.13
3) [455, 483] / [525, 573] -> 1.10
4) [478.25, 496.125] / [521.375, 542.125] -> 1.18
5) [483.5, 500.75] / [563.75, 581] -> 1.34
